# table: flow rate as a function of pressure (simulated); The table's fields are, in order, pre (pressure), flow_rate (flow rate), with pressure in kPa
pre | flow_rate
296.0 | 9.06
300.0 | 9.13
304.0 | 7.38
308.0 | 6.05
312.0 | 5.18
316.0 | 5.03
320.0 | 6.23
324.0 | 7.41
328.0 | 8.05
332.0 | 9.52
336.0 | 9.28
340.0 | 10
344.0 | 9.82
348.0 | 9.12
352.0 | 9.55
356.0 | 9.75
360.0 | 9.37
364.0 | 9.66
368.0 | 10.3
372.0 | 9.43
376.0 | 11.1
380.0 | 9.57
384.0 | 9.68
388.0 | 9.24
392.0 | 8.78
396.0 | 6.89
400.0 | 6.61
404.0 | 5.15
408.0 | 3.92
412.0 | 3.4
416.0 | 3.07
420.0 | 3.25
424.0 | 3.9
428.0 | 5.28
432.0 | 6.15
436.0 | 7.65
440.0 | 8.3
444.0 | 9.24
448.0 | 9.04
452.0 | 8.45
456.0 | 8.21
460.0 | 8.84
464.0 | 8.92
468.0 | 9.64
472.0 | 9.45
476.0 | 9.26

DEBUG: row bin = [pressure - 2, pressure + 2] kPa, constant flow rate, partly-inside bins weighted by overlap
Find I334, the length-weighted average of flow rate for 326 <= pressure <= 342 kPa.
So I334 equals 9.21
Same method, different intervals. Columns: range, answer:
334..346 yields 9.7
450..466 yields 8.61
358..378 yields 9.97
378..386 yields 9.62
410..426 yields 3.41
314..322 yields 5.63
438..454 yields 8.76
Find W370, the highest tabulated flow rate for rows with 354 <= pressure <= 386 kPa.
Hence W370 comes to 11.1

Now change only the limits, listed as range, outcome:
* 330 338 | 9.52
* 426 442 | 8.3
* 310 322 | 6.23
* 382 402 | 9.68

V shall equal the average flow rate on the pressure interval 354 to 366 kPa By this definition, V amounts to 9.59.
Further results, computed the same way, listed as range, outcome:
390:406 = 6.86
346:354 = 9.34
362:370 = 9.98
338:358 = 9.65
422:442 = 6.26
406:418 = 3.46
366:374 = 9.87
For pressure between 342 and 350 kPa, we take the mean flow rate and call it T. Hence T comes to 9.47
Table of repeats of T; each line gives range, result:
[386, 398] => 8.3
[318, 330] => 7.23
